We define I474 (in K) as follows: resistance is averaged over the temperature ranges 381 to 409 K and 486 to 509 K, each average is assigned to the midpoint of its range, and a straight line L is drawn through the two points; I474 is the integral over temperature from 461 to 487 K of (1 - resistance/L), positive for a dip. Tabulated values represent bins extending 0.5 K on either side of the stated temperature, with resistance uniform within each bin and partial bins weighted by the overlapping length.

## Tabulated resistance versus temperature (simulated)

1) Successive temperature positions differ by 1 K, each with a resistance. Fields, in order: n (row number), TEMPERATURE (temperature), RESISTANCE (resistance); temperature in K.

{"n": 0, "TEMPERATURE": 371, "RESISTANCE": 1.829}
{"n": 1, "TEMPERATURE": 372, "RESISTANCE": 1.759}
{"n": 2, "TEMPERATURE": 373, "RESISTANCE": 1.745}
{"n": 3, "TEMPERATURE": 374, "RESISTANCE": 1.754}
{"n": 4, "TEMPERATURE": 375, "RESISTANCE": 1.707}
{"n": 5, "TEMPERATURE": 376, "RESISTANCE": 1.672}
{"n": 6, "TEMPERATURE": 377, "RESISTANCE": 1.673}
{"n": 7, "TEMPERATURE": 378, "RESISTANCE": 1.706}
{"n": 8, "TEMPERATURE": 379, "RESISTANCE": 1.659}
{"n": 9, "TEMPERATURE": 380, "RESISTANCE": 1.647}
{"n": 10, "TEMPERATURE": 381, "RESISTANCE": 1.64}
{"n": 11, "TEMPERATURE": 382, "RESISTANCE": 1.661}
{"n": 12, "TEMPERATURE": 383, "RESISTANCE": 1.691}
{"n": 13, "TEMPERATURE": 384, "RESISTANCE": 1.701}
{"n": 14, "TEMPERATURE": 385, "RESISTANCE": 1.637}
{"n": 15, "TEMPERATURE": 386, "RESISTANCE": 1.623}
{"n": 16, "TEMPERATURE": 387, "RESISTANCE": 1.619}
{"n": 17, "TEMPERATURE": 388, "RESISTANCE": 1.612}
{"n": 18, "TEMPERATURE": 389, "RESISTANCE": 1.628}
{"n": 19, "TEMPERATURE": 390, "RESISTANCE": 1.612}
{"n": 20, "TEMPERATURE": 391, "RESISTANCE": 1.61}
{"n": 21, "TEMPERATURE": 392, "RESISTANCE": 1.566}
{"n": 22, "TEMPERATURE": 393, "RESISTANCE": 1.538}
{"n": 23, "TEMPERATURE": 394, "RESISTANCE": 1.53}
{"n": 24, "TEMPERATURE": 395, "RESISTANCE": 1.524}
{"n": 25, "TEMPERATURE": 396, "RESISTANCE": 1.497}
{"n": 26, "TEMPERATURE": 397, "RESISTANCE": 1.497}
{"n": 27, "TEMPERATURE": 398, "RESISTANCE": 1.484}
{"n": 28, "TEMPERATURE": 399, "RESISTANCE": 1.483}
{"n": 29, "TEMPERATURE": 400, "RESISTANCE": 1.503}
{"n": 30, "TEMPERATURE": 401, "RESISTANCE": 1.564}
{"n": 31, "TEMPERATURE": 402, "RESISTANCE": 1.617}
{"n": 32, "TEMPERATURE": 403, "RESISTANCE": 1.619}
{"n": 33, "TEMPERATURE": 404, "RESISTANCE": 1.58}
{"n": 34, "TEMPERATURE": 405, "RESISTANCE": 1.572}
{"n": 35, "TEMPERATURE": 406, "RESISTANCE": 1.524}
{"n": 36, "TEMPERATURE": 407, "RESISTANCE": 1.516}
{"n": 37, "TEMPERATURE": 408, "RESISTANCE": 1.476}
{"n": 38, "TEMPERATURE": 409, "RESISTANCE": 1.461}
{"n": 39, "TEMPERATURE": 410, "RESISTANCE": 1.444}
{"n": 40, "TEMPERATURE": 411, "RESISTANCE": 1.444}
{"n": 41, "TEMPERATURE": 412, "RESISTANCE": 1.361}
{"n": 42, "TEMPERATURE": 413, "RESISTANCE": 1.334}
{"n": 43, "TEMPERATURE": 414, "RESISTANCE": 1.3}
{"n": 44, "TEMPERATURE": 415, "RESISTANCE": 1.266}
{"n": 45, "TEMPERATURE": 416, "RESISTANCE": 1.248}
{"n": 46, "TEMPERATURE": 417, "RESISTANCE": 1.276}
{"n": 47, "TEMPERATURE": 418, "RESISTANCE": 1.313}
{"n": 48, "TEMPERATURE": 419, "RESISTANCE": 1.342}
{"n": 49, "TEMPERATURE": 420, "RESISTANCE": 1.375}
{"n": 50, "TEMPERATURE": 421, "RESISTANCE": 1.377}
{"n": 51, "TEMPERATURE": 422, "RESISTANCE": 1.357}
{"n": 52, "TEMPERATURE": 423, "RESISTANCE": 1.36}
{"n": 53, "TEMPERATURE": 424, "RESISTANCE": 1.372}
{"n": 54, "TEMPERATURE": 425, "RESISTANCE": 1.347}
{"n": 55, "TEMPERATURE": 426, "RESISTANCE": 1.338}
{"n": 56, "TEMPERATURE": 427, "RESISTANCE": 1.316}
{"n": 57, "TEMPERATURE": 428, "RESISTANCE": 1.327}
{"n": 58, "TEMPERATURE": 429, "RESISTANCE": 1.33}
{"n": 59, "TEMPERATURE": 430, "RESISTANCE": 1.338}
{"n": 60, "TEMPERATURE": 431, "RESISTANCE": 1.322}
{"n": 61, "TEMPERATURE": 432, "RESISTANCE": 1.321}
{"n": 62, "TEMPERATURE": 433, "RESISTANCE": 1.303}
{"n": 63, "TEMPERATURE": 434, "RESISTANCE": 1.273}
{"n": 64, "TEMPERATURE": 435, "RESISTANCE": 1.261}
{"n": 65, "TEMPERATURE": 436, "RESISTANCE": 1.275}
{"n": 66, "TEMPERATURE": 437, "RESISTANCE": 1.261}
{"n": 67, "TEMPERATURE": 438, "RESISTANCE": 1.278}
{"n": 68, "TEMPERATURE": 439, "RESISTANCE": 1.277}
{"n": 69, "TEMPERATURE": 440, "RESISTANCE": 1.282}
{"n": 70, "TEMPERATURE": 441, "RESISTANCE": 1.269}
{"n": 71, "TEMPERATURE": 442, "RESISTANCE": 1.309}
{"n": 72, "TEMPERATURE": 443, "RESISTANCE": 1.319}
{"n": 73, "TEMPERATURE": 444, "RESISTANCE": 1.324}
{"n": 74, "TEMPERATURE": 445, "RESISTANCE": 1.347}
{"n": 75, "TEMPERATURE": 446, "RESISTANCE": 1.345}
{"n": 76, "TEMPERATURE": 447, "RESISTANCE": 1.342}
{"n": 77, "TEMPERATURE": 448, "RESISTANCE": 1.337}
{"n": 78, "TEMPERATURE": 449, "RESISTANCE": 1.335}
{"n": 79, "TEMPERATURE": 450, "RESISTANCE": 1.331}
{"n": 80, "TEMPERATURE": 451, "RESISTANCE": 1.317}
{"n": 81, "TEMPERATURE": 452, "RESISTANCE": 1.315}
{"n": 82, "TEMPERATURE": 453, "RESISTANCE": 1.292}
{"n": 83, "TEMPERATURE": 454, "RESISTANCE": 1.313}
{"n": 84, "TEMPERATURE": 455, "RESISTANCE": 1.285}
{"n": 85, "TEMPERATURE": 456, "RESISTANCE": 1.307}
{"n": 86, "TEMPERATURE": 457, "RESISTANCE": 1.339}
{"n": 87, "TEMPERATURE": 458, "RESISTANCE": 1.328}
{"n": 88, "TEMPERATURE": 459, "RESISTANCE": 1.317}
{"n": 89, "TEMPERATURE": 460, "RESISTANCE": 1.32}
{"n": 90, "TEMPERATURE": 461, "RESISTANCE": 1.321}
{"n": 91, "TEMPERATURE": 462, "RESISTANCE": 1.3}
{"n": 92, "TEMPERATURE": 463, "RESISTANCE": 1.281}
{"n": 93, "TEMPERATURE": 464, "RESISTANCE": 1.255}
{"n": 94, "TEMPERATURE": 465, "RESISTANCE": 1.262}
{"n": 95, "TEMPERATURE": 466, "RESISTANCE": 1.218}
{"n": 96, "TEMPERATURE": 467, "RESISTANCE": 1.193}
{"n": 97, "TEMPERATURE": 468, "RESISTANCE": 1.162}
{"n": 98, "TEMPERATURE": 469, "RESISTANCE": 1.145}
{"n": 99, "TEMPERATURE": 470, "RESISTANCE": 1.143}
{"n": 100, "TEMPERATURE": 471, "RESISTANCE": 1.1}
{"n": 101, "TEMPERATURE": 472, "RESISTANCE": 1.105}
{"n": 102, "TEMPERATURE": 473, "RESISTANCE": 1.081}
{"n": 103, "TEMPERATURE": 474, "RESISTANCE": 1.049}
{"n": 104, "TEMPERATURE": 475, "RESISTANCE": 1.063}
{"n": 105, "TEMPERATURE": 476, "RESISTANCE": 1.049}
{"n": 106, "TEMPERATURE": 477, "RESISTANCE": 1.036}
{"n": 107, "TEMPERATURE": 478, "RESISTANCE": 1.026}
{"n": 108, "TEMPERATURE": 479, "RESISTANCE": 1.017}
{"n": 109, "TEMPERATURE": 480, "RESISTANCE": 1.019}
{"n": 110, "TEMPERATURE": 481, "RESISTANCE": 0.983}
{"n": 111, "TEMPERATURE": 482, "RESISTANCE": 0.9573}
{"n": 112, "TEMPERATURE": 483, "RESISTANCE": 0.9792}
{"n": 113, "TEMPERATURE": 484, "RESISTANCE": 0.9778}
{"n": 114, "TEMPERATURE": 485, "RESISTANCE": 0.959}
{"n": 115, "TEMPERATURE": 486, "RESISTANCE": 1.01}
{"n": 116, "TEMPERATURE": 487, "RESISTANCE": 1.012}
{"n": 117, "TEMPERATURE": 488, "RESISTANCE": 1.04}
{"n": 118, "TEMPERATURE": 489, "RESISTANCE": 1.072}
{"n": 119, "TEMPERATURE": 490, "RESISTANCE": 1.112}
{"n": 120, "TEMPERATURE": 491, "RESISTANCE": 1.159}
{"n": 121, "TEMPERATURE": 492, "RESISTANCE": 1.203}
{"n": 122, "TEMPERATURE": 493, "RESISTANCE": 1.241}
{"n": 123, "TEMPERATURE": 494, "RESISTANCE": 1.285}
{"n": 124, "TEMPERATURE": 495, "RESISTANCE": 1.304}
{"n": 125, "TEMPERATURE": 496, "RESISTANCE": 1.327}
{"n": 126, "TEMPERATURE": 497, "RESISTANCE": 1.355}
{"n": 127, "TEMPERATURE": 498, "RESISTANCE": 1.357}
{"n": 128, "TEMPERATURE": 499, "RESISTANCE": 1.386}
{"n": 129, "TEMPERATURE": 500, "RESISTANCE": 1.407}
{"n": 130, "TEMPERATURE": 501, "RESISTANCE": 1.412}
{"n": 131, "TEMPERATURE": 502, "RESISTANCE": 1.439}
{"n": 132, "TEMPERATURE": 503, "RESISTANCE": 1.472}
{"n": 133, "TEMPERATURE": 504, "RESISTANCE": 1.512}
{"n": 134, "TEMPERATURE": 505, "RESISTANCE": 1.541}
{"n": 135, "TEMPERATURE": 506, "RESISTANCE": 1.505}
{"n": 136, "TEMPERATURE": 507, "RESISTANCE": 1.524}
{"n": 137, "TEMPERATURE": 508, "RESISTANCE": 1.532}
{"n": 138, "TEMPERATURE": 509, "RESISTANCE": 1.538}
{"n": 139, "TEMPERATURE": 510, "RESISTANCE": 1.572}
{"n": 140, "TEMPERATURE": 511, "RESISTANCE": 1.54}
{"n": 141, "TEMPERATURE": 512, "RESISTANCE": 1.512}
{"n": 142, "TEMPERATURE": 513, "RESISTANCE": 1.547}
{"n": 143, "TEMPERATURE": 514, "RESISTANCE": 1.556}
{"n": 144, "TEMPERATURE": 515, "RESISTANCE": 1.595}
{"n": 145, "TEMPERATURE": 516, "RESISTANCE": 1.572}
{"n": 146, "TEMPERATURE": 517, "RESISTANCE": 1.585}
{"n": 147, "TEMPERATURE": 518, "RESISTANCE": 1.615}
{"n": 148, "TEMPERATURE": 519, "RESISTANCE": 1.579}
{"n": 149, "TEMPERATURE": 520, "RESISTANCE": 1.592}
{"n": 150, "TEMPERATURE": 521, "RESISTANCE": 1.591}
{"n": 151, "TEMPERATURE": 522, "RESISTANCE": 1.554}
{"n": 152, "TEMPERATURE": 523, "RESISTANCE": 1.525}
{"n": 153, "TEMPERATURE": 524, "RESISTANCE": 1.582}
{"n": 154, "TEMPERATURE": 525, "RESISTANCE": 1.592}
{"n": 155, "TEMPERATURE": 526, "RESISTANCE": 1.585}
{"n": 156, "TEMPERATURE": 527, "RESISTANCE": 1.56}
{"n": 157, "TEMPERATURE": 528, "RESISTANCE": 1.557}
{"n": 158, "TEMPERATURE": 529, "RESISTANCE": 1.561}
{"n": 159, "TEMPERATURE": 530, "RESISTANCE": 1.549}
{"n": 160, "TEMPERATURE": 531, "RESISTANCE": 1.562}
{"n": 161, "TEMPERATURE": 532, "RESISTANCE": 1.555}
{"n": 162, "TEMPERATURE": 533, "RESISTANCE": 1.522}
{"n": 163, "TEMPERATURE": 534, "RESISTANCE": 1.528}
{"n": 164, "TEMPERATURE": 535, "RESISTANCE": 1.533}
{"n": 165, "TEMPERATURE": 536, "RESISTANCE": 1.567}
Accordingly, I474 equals 5.4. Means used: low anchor 1.57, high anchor 1.32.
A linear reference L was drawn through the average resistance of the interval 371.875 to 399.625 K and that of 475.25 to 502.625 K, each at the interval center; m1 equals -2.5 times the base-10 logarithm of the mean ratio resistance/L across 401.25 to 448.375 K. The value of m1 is 0.064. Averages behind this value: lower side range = 1.62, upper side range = 1.15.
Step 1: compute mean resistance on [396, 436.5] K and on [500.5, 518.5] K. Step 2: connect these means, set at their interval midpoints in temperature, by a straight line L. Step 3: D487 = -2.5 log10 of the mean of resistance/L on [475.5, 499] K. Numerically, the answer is 0.32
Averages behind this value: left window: 1.4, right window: 1.53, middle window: 1.11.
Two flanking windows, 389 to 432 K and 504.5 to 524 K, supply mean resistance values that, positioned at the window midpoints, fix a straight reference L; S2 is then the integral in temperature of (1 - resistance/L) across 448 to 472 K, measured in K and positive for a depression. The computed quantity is 3.6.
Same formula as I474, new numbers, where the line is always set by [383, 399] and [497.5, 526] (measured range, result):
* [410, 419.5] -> 1.5 K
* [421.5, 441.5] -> 3.2 K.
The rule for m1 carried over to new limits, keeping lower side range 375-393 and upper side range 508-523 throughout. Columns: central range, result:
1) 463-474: 0.34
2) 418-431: 0.20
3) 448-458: 0.21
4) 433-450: 0.23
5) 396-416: 0.11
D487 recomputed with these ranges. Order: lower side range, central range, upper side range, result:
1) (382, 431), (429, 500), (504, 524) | 0.24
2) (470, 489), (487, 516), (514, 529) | -0.06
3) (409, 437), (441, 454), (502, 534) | 0.05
